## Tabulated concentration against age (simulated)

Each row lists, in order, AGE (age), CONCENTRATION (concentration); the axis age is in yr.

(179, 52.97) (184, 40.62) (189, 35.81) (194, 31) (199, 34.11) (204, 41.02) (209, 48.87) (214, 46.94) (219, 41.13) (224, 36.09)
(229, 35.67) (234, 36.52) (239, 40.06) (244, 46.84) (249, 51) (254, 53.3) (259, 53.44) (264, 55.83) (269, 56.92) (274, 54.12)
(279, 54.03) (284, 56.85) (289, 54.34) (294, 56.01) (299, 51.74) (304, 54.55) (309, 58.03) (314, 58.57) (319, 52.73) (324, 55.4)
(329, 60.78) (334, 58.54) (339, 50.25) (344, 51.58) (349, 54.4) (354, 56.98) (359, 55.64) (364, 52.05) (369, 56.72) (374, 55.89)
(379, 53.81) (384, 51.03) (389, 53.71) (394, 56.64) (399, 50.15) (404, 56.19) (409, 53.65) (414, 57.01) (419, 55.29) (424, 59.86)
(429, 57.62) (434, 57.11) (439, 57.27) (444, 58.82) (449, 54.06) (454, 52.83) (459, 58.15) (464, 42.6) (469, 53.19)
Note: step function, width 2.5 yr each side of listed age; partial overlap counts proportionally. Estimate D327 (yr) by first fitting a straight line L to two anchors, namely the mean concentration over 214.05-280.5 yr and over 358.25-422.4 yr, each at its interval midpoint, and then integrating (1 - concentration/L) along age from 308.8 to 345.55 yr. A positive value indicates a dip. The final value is -3.2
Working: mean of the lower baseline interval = 47.2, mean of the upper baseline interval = 54.5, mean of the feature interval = 55.7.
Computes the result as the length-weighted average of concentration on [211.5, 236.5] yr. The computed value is 39.3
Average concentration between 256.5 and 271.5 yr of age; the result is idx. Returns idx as 55.4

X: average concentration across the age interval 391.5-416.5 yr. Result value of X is 54.7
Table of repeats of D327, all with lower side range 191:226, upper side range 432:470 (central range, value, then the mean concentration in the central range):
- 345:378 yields -4.1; 55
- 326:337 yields -2.8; 59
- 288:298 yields -2.2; 54.8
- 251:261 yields -2.5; 53.2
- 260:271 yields -3.2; 55.9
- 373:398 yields -1.7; 53.9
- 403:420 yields -1.2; 55.5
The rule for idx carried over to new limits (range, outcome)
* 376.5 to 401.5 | 53.1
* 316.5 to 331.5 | 56.3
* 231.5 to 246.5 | 41.1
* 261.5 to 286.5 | 55.5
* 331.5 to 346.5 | 53.5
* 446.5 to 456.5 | 53.4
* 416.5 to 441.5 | 57.4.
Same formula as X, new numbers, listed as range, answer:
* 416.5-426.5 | 57.6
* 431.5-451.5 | 56.8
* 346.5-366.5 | 54.8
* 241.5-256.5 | 50.4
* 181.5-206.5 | 36.5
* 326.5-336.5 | 59.7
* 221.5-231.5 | 35.9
